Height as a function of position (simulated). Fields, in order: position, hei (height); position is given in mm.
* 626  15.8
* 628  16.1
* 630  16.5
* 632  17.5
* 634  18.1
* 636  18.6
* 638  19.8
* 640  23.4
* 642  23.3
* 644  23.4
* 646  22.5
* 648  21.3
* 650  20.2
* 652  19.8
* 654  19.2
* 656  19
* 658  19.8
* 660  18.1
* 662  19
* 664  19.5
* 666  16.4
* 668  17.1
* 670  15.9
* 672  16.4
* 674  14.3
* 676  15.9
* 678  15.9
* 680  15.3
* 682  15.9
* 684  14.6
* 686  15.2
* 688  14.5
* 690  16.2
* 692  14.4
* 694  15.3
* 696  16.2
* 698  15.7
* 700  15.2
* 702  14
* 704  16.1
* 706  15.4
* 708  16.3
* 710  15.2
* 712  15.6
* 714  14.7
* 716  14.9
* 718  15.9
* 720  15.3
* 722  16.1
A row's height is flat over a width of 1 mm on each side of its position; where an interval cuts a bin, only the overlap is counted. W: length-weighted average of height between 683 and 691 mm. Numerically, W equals 15.1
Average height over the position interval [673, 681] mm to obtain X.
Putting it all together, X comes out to 15.4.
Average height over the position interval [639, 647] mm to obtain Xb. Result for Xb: 23.1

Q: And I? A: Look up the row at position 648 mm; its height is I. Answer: 21.3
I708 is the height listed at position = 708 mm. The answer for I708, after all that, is 16.3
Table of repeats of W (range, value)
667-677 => 15.9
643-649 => 22.4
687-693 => 15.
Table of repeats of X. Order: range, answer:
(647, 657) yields 19.9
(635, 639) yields 19.2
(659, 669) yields 18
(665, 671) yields 16.5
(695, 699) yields 15.9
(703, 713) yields 15.7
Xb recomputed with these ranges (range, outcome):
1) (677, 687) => 15.4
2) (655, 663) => 19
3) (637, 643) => 22.2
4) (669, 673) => 16.1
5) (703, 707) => 15.8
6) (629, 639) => 18.1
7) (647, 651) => 20.8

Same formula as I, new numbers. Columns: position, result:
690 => 16.2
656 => 19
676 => 15.9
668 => 17.1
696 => 16.2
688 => 14.5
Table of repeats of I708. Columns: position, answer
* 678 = 15.9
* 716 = 14.9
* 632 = 17.5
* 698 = 15.7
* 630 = 16.5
